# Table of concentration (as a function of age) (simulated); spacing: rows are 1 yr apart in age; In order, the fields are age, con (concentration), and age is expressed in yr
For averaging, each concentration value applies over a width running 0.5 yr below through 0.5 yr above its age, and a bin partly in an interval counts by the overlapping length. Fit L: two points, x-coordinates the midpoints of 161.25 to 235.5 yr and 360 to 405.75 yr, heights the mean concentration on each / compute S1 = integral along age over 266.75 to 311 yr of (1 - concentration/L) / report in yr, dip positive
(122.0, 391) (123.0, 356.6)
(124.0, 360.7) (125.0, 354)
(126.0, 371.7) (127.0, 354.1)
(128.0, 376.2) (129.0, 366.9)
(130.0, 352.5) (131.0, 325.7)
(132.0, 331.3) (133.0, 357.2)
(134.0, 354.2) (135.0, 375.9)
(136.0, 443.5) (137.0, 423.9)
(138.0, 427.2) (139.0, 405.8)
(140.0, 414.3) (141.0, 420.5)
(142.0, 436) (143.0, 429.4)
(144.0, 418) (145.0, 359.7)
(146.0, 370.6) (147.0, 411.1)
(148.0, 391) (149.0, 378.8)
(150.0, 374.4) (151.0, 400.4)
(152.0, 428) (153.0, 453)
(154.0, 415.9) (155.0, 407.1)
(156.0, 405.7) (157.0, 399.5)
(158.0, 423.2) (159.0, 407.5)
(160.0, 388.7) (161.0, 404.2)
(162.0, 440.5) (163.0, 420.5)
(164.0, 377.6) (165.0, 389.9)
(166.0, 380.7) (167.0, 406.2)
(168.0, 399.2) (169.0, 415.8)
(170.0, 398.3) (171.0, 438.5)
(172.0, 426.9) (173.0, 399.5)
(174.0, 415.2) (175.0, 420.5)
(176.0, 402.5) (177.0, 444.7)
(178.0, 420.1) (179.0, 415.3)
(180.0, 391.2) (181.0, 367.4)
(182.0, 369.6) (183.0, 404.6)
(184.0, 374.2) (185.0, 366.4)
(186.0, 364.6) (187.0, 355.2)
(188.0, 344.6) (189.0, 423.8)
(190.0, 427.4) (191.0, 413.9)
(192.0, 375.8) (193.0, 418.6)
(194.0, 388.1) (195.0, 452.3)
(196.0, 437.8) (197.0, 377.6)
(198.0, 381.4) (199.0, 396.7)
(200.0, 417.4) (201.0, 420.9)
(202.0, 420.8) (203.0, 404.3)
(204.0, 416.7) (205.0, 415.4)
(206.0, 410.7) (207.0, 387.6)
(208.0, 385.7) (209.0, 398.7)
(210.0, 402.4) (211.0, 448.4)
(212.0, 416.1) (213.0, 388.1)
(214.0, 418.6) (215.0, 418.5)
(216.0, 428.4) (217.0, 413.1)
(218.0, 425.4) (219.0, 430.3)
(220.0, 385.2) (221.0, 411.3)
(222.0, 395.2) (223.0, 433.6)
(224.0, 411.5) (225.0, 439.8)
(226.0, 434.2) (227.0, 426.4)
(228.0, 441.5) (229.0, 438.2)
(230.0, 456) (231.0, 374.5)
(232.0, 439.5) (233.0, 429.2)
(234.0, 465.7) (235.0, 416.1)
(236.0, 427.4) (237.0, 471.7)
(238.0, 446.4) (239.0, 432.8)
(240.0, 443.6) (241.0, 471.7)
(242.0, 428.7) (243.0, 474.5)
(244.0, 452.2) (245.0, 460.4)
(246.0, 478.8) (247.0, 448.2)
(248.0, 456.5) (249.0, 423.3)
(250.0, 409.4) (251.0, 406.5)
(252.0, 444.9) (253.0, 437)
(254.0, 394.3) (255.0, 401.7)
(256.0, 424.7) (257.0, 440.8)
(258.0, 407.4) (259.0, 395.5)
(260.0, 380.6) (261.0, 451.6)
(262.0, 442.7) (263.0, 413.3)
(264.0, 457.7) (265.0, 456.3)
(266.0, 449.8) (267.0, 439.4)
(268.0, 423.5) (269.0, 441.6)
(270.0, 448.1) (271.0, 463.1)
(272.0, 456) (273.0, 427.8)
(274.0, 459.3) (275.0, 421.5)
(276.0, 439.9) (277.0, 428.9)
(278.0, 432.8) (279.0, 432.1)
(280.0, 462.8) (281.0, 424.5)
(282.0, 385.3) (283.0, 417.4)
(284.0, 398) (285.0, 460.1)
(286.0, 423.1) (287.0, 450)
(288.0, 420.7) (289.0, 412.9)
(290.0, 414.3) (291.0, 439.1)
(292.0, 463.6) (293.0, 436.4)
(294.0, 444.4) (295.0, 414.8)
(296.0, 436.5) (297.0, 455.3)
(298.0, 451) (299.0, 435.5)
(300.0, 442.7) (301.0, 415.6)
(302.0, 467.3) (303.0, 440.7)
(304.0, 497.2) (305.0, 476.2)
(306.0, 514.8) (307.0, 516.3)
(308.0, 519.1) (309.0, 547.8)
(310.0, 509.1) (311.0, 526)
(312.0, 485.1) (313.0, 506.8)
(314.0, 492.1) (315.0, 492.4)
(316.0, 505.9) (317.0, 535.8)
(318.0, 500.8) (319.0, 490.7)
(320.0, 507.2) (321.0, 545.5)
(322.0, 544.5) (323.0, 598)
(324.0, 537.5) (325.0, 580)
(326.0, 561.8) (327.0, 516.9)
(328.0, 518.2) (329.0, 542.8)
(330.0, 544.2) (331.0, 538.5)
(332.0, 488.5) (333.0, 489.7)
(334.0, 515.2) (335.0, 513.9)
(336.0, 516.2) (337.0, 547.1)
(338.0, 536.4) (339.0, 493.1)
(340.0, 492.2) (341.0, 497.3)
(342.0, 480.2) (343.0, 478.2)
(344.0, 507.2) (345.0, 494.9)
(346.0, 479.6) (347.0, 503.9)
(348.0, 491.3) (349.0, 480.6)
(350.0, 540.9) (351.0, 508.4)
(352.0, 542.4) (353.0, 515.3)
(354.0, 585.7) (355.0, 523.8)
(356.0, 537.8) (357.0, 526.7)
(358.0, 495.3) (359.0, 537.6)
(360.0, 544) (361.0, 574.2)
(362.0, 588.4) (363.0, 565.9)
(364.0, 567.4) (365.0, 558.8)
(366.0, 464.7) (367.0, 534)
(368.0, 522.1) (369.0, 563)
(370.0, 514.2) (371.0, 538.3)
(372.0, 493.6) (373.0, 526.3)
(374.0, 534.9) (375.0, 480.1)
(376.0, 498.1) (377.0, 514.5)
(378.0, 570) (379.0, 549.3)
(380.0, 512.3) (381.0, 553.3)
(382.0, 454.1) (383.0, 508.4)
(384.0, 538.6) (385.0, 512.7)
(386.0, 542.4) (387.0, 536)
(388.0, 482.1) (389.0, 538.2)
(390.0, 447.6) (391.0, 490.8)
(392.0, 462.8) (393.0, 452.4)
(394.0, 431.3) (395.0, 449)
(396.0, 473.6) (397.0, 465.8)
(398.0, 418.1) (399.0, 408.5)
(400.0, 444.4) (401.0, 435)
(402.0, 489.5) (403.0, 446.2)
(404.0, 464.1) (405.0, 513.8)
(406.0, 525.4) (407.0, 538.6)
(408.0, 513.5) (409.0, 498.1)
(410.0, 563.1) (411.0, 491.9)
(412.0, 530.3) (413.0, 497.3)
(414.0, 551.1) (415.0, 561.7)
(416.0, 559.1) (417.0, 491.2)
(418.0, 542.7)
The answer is 0.7 yr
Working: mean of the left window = 410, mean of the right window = 503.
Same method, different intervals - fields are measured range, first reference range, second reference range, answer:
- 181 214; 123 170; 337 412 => 1.55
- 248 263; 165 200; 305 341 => 1.41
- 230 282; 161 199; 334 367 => 2.12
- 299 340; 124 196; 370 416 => -3.88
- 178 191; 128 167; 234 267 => 0.80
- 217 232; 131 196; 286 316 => 0.29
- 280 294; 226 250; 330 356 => 1.37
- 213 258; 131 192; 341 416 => 0.65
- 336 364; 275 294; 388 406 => -4.51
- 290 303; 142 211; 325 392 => 1.08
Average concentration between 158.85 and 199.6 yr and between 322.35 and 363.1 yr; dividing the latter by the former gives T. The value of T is 1.31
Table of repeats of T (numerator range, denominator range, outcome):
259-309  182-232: 1.09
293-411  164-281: 1.20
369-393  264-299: 1.17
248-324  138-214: 1.12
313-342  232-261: 1.20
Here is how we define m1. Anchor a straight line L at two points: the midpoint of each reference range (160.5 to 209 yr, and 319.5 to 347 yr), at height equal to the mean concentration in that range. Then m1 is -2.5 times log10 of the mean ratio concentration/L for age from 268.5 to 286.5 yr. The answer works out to 0.10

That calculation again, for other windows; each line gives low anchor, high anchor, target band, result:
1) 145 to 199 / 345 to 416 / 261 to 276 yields 0.02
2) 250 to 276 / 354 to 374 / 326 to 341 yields -0.03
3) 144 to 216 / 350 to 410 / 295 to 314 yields -0.02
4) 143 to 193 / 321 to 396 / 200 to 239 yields 0.03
